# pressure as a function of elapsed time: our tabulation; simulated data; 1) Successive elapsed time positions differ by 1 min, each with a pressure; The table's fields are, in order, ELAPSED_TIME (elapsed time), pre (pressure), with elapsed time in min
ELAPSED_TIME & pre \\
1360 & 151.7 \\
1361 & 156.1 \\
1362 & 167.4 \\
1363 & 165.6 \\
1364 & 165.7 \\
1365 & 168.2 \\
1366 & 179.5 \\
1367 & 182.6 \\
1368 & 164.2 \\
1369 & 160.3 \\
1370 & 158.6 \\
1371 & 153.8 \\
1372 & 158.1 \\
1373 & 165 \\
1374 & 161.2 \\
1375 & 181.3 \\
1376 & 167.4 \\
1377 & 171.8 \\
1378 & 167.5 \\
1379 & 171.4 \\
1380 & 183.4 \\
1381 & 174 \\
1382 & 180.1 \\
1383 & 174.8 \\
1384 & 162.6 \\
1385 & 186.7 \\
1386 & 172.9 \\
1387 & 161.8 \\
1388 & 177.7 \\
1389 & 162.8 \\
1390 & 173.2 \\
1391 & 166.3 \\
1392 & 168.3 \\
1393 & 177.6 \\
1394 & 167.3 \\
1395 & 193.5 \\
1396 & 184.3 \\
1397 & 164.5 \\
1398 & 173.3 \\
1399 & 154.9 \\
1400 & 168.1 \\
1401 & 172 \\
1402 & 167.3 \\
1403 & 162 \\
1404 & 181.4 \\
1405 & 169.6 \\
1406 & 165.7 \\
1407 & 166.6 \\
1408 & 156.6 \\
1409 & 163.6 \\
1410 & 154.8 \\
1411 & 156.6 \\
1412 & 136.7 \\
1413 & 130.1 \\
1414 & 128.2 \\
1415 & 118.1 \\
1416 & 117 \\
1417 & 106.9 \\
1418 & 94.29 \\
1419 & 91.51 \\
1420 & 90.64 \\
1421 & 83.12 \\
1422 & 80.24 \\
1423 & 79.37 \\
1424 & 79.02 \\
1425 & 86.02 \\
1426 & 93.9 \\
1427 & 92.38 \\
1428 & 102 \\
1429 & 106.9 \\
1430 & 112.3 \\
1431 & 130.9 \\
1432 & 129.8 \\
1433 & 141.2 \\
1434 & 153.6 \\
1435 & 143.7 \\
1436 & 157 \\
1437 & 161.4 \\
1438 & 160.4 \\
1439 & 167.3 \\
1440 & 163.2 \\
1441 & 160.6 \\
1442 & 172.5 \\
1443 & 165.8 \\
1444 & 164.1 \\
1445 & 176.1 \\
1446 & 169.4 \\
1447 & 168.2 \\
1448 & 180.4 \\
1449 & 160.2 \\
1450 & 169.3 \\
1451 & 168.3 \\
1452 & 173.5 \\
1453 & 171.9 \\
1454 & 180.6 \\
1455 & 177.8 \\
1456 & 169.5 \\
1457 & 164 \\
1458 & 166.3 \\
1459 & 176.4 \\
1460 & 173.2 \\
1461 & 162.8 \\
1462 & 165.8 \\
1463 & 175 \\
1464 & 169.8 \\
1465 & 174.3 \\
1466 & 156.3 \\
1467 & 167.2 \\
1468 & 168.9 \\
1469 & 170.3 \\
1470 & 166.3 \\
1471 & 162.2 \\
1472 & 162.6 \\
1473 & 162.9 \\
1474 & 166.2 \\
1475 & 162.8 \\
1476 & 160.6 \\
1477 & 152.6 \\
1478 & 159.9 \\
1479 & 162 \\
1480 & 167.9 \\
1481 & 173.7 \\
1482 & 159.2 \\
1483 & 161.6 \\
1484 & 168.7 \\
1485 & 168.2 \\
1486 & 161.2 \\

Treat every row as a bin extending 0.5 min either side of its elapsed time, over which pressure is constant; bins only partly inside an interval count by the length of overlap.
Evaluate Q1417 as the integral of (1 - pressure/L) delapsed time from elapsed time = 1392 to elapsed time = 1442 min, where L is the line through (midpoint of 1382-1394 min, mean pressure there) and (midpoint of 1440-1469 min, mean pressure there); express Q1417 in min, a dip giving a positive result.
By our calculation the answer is 9.18 min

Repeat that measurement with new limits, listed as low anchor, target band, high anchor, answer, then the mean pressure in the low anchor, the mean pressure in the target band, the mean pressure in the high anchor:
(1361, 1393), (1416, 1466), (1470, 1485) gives 6.5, 169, 144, 163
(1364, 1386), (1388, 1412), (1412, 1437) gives -4.7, 170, 168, 112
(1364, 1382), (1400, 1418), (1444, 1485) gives 2.1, 169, 149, 168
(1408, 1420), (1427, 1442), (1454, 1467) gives 0.5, 127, 142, 170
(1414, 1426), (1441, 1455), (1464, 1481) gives -4.1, 94.8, 171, 164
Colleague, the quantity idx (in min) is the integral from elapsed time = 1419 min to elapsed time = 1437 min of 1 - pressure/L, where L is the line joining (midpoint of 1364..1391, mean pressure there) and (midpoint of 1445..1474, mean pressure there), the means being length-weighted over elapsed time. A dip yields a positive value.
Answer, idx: 6.3 min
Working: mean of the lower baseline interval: 170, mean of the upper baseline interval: 169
